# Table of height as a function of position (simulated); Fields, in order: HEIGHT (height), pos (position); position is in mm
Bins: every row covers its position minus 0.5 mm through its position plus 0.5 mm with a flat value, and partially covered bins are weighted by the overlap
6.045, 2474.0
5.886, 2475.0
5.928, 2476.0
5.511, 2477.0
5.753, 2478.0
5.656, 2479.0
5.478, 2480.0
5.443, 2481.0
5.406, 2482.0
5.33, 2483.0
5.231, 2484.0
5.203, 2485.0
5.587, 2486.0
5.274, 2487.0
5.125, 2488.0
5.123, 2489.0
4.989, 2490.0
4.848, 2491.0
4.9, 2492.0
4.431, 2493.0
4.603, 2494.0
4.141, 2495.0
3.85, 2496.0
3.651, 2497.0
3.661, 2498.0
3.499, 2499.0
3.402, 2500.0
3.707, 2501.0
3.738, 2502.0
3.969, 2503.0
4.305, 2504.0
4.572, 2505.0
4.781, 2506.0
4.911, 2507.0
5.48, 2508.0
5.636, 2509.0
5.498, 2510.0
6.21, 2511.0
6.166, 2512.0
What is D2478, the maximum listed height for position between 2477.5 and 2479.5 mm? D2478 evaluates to 5.753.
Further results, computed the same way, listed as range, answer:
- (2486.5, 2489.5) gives 5.274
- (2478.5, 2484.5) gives 5.656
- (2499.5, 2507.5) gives 4.911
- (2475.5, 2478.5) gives 5.928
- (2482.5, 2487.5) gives 5.587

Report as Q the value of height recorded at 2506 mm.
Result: 4.781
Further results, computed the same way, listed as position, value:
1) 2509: 5.636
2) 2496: 3.85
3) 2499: 3.499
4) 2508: 5.48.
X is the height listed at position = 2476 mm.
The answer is 5.928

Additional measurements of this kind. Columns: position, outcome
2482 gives 5.406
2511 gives 6.21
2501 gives 3.707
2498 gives 3.661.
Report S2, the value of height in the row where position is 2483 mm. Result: 5.33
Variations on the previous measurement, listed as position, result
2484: 5.231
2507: 4.911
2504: 4.305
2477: 5.511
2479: 5.656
